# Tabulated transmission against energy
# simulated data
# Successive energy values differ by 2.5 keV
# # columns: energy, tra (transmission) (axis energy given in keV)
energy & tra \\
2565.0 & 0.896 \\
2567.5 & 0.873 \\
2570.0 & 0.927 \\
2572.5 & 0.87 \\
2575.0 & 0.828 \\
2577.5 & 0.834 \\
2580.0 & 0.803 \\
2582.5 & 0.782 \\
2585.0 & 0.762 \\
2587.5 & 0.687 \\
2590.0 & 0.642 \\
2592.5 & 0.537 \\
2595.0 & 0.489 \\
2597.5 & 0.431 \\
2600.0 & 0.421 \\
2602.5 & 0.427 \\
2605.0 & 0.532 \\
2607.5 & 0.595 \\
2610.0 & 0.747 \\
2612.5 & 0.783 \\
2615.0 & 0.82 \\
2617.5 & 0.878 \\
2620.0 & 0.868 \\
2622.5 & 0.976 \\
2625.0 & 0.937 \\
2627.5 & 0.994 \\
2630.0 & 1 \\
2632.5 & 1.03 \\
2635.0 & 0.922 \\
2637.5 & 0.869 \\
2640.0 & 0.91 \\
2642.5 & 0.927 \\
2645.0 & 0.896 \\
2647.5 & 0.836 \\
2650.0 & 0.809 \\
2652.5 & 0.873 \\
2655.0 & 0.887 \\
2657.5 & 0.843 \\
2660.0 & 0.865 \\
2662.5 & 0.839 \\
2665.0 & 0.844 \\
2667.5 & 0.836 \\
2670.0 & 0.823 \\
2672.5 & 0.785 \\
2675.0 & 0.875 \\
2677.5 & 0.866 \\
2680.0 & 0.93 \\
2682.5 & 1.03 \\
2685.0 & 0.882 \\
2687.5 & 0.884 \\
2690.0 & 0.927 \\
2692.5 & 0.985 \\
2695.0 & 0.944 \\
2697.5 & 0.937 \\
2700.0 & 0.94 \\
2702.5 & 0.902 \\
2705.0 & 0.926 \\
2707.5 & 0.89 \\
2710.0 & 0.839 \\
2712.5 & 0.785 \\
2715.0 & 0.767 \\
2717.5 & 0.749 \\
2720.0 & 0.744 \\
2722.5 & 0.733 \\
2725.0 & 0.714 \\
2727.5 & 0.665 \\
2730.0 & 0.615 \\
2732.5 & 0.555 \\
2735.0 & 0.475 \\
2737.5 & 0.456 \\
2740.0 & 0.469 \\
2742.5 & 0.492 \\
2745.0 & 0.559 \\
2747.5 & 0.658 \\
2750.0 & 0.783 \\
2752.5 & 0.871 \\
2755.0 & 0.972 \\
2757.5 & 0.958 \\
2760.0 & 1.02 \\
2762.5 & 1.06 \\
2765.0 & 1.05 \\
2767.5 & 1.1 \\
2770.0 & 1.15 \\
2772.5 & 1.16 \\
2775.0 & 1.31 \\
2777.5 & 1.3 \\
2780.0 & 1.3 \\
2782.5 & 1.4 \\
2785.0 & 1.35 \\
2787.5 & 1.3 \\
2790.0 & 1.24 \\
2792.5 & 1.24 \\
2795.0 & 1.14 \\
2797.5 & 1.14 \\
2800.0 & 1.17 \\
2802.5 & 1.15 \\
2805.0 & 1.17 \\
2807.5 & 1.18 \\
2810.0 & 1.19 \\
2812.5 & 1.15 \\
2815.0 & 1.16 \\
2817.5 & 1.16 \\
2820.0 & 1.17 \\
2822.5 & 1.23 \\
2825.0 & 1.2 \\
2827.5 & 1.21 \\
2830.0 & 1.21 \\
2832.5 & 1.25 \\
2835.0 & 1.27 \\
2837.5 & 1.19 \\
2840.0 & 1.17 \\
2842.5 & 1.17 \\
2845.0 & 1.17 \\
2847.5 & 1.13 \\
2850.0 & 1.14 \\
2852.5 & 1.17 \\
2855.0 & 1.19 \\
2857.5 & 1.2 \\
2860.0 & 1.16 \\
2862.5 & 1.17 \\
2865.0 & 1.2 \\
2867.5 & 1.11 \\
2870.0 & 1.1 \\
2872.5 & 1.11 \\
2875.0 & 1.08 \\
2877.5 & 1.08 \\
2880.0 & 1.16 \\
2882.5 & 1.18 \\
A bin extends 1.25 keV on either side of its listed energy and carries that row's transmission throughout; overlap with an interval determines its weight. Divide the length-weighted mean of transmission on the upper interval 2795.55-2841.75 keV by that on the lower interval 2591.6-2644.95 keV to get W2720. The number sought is 1.54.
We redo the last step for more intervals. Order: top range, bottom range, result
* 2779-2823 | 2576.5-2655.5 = 1.56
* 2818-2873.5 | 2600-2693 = 1.39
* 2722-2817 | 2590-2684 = 1.22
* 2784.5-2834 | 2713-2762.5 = 1.69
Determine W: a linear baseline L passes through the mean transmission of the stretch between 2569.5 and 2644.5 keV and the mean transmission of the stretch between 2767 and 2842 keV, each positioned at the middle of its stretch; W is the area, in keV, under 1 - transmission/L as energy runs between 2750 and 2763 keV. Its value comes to 1.8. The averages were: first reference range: 0.774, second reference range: 1.21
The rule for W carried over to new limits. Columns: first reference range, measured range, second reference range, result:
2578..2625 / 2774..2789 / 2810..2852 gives -3.4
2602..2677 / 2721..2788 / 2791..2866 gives 10.0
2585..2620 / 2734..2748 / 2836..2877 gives 6.2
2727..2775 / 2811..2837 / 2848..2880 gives -4.5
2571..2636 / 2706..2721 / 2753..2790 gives 3.3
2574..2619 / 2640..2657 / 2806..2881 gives -2.2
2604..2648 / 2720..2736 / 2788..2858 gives 6.1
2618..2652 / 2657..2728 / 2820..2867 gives 9.8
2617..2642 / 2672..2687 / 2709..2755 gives -1.7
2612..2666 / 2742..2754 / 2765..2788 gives 5.0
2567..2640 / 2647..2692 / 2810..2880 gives 0.4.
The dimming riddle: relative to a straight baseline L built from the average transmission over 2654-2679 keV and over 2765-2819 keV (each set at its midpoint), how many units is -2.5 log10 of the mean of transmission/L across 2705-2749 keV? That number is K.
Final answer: 0.46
